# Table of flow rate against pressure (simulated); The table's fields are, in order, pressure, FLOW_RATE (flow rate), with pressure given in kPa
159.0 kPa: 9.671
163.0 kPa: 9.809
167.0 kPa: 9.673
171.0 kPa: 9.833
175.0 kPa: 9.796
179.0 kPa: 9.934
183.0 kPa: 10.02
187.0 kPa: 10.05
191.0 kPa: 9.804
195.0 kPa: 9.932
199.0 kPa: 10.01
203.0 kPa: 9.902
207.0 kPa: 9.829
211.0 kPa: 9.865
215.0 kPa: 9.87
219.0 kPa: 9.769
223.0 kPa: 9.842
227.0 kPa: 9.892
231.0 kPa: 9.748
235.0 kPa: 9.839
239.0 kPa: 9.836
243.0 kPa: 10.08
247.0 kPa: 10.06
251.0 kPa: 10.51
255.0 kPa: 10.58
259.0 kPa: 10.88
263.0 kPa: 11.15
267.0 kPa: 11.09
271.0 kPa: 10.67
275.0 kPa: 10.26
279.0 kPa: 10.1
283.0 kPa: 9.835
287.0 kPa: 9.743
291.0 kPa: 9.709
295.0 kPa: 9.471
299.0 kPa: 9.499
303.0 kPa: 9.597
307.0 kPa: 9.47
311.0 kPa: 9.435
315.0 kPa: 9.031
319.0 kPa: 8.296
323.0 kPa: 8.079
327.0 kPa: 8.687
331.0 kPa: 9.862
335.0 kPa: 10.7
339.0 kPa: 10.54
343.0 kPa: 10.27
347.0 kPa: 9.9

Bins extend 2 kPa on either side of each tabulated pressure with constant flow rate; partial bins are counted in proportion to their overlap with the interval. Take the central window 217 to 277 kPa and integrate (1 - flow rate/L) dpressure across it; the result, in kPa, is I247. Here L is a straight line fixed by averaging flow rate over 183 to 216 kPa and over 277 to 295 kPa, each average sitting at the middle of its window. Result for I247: -2.6 kPa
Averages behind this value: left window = 9.92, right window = 9.8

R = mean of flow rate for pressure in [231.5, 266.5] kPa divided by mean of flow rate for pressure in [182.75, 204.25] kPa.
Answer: 1.0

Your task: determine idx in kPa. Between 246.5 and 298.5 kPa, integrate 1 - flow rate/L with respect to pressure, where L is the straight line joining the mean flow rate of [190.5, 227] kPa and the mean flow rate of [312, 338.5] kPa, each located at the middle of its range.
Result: -4.31 kPa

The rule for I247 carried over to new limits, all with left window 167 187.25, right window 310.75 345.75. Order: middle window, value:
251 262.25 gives -1.3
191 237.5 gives -0.4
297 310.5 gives 0.0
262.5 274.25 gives -1.5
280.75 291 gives -0.2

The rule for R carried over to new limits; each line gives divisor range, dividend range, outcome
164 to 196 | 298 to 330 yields 0.91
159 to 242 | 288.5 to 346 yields 0.96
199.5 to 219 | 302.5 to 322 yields 0.92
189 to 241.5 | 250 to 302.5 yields 1.04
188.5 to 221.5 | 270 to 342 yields 0.97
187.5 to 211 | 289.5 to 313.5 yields 0.96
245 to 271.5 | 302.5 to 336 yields 0.86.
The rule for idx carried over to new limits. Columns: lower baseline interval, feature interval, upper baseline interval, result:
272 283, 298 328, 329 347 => 3.6 kPa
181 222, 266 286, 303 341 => -1.6 kPa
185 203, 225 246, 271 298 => 0.1 kPa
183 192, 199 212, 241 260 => 0.3 kPa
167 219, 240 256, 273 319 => -0.9 kPa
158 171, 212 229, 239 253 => 0.3 kPa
